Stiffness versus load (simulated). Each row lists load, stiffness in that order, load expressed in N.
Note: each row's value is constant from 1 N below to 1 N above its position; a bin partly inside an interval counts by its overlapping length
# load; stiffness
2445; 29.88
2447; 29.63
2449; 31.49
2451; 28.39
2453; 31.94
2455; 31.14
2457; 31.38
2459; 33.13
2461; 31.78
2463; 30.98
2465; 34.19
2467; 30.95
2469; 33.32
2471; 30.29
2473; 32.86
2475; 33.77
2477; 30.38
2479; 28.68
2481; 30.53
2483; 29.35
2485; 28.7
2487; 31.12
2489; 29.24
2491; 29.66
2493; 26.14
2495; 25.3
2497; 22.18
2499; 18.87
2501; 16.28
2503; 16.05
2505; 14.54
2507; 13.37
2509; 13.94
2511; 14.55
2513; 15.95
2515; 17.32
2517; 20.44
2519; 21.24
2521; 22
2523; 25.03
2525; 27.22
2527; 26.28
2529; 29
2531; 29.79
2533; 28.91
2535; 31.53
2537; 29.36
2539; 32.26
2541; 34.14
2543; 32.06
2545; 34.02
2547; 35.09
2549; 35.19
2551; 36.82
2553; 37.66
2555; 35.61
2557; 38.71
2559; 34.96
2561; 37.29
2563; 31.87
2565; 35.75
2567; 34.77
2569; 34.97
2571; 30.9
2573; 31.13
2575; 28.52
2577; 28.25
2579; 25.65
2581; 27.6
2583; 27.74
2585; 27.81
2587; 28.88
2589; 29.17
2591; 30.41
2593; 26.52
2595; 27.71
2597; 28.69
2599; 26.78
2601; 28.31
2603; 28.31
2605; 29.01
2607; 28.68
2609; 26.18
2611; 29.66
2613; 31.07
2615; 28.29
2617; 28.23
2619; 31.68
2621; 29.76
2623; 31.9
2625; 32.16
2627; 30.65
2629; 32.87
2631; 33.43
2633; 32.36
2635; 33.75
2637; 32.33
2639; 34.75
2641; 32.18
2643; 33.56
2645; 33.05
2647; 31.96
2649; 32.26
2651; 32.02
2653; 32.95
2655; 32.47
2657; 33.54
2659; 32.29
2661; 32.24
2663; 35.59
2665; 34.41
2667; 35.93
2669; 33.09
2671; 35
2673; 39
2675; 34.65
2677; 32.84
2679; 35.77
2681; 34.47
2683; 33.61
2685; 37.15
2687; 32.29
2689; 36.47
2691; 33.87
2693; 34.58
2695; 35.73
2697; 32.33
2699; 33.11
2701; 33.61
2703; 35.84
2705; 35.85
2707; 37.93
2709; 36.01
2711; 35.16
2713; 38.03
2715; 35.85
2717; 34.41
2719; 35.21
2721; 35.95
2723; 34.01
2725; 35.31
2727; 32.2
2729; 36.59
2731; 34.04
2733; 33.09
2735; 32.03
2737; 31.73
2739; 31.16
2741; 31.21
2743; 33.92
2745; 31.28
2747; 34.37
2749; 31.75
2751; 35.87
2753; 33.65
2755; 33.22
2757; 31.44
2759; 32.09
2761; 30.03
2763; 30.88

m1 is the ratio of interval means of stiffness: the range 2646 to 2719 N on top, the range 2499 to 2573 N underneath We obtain 1.24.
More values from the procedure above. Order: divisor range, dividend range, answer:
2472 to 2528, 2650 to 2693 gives 1.45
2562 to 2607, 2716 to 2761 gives 1.13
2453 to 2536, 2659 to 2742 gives 1.32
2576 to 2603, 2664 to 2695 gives 1.25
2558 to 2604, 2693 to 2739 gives 1.15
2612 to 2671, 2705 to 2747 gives 1.06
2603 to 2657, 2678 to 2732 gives 1.11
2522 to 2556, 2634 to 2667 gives 1.04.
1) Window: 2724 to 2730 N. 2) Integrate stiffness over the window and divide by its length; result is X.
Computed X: 34.7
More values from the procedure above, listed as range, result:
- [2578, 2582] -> 26.6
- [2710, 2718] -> 35.9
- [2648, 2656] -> 32.4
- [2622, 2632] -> 32.2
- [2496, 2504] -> 18.3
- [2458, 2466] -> 32.5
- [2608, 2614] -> 29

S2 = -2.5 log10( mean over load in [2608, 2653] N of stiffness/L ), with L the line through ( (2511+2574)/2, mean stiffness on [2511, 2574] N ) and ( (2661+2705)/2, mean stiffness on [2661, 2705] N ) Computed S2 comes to 0.05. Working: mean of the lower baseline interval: 30.3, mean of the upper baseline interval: 34.7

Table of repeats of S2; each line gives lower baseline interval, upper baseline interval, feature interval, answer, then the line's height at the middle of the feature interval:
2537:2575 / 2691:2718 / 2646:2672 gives 0.05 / 34.9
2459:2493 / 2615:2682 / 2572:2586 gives 0.15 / 32.2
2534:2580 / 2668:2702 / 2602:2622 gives 0.16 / 33.9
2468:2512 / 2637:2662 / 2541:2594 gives -0.13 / 28.7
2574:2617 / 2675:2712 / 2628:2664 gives -0.05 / 31.6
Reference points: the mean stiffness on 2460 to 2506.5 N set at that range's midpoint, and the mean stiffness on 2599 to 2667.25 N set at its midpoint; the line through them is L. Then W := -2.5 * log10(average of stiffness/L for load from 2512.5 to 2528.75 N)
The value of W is 0.26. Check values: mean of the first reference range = 27.5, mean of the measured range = 22.4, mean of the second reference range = 31.6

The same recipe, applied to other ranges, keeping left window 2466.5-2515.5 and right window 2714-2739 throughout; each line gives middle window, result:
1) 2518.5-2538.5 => -0.05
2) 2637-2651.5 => -0.07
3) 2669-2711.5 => -0.08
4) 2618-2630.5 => -0.06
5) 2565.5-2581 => -0.10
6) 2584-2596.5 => 0.01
